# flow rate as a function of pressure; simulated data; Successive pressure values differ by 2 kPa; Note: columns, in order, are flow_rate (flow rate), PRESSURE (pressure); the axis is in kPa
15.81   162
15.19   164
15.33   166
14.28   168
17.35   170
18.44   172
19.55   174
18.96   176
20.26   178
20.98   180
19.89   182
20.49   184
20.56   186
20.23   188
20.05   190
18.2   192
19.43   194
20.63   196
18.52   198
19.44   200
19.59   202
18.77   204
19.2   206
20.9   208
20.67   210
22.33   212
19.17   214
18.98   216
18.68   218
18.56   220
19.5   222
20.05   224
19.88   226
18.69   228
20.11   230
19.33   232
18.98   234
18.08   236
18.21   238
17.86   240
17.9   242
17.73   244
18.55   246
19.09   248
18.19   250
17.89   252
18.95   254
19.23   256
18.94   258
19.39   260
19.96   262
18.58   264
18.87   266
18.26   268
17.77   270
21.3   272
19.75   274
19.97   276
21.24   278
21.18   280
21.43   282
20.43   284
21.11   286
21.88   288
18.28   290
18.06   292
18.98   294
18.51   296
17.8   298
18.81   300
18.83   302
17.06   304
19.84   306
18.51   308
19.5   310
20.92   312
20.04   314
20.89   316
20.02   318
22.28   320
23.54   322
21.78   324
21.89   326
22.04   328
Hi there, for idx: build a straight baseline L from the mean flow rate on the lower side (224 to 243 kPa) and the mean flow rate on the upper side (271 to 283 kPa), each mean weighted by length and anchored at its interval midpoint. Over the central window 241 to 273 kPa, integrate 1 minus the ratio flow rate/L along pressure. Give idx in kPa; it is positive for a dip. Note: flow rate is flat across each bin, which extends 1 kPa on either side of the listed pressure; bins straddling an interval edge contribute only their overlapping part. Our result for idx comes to 1.8 kPa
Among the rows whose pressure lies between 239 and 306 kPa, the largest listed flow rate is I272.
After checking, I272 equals 21.88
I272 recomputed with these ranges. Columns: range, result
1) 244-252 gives 19.09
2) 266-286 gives 21.43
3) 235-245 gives 18.21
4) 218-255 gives 20.11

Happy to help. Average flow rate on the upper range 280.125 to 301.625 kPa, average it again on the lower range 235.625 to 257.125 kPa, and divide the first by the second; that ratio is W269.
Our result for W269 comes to 1.07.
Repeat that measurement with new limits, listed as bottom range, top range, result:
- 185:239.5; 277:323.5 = 1.03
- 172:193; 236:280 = 0.96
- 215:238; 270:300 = 1.04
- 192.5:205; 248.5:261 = 0.97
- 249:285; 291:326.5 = 1.02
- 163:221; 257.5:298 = 1.03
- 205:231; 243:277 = 0.96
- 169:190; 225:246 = 0.95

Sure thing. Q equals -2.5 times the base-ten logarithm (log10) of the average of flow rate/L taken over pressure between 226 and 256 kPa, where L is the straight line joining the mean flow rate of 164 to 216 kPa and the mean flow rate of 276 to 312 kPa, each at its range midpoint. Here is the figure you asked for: 0.04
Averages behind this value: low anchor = 19.2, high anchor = 19.5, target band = 18.6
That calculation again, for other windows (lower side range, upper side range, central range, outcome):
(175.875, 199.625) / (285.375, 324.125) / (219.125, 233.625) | 0.02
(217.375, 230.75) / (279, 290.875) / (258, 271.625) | 0.08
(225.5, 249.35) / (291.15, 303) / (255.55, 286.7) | -0.07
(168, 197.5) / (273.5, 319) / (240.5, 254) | 0.08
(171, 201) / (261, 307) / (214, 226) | 0.02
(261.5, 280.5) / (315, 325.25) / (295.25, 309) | 0.14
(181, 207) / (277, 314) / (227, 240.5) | 0.05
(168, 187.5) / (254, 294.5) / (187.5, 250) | 0.01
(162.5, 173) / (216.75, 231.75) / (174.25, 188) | -0.19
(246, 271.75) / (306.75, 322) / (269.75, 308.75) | 0.01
